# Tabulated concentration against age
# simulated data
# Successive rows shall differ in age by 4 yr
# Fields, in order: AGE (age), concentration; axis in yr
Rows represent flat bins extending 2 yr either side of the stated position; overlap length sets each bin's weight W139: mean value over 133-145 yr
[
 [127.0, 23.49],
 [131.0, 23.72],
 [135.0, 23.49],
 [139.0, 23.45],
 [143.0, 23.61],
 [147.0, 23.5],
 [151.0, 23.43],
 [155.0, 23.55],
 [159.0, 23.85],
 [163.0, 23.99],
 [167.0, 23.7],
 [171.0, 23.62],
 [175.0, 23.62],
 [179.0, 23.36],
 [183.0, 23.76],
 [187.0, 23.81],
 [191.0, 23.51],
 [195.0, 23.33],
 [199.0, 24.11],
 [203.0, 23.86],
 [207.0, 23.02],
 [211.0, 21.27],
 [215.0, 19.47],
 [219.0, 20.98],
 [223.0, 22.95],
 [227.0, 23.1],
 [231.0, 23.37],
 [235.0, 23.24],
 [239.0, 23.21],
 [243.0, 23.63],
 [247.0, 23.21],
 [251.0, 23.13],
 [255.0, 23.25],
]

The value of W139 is 23.5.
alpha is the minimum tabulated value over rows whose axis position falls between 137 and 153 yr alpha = 23.43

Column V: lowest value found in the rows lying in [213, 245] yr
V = 19.47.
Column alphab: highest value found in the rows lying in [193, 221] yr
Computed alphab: 24.11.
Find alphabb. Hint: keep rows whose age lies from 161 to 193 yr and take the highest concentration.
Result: 23.99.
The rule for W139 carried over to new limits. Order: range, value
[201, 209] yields 23.4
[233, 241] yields 23.2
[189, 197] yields 23.4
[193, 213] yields 23.1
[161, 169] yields 23.8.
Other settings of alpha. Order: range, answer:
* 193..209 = 23.02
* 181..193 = 23.51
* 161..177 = 23.62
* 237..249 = 23.21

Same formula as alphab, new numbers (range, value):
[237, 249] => 23.63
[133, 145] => 23.61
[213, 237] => 23.37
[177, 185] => 23.76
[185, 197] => 23.81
